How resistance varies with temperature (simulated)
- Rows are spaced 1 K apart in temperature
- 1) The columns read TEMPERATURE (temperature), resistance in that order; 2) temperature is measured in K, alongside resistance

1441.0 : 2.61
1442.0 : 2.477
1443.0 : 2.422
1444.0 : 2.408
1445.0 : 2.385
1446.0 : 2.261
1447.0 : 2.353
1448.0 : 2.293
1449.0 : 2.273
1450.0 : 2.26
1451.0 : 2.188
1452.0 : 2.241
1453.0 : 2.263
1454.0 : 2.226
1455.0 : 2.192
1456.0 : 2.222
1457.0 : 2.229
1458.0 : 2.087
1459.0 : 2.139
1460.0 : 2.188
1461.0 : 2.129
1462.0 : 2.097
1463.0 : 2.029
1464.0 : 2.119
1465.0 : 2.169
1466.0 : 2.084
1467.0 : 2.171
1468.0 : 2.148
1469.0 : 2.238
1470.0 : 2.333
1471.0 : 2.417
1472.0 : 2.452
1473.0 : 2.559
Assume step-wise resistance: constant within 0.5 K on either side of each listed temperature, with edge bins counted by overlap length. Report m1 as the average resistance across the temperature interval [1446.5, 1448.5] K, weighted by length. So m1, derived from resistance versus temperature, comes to 2.32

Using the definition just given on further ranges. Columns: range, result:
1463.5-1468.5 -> 2.14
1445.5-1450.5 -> 2.29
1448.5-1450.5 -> 2.27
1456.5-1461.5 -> 2.15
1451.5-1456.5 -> 2.23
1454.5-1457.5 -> 2.21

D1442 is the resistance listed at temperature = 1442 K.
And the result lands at 2.477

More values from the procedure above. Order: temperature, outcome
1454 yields 2.226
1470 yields 2.333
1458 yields 2.087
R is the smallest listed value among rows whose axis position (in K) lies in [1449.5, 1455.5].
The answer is 2.188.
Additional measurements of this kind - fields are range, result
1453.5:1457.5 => 2.192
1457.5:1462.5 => 2.087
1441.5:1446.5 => 2.261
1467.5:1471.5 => 2.148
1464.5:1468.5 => 2.084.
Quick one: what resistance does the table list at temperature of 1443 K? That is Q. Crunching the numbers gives 2.422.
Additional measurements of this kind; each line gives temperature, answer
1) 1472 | 2.452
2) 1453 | 2.263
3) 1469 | 2.238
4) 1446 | 2.261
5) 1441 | 2.61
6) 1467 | 2.171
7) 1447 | 2.353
